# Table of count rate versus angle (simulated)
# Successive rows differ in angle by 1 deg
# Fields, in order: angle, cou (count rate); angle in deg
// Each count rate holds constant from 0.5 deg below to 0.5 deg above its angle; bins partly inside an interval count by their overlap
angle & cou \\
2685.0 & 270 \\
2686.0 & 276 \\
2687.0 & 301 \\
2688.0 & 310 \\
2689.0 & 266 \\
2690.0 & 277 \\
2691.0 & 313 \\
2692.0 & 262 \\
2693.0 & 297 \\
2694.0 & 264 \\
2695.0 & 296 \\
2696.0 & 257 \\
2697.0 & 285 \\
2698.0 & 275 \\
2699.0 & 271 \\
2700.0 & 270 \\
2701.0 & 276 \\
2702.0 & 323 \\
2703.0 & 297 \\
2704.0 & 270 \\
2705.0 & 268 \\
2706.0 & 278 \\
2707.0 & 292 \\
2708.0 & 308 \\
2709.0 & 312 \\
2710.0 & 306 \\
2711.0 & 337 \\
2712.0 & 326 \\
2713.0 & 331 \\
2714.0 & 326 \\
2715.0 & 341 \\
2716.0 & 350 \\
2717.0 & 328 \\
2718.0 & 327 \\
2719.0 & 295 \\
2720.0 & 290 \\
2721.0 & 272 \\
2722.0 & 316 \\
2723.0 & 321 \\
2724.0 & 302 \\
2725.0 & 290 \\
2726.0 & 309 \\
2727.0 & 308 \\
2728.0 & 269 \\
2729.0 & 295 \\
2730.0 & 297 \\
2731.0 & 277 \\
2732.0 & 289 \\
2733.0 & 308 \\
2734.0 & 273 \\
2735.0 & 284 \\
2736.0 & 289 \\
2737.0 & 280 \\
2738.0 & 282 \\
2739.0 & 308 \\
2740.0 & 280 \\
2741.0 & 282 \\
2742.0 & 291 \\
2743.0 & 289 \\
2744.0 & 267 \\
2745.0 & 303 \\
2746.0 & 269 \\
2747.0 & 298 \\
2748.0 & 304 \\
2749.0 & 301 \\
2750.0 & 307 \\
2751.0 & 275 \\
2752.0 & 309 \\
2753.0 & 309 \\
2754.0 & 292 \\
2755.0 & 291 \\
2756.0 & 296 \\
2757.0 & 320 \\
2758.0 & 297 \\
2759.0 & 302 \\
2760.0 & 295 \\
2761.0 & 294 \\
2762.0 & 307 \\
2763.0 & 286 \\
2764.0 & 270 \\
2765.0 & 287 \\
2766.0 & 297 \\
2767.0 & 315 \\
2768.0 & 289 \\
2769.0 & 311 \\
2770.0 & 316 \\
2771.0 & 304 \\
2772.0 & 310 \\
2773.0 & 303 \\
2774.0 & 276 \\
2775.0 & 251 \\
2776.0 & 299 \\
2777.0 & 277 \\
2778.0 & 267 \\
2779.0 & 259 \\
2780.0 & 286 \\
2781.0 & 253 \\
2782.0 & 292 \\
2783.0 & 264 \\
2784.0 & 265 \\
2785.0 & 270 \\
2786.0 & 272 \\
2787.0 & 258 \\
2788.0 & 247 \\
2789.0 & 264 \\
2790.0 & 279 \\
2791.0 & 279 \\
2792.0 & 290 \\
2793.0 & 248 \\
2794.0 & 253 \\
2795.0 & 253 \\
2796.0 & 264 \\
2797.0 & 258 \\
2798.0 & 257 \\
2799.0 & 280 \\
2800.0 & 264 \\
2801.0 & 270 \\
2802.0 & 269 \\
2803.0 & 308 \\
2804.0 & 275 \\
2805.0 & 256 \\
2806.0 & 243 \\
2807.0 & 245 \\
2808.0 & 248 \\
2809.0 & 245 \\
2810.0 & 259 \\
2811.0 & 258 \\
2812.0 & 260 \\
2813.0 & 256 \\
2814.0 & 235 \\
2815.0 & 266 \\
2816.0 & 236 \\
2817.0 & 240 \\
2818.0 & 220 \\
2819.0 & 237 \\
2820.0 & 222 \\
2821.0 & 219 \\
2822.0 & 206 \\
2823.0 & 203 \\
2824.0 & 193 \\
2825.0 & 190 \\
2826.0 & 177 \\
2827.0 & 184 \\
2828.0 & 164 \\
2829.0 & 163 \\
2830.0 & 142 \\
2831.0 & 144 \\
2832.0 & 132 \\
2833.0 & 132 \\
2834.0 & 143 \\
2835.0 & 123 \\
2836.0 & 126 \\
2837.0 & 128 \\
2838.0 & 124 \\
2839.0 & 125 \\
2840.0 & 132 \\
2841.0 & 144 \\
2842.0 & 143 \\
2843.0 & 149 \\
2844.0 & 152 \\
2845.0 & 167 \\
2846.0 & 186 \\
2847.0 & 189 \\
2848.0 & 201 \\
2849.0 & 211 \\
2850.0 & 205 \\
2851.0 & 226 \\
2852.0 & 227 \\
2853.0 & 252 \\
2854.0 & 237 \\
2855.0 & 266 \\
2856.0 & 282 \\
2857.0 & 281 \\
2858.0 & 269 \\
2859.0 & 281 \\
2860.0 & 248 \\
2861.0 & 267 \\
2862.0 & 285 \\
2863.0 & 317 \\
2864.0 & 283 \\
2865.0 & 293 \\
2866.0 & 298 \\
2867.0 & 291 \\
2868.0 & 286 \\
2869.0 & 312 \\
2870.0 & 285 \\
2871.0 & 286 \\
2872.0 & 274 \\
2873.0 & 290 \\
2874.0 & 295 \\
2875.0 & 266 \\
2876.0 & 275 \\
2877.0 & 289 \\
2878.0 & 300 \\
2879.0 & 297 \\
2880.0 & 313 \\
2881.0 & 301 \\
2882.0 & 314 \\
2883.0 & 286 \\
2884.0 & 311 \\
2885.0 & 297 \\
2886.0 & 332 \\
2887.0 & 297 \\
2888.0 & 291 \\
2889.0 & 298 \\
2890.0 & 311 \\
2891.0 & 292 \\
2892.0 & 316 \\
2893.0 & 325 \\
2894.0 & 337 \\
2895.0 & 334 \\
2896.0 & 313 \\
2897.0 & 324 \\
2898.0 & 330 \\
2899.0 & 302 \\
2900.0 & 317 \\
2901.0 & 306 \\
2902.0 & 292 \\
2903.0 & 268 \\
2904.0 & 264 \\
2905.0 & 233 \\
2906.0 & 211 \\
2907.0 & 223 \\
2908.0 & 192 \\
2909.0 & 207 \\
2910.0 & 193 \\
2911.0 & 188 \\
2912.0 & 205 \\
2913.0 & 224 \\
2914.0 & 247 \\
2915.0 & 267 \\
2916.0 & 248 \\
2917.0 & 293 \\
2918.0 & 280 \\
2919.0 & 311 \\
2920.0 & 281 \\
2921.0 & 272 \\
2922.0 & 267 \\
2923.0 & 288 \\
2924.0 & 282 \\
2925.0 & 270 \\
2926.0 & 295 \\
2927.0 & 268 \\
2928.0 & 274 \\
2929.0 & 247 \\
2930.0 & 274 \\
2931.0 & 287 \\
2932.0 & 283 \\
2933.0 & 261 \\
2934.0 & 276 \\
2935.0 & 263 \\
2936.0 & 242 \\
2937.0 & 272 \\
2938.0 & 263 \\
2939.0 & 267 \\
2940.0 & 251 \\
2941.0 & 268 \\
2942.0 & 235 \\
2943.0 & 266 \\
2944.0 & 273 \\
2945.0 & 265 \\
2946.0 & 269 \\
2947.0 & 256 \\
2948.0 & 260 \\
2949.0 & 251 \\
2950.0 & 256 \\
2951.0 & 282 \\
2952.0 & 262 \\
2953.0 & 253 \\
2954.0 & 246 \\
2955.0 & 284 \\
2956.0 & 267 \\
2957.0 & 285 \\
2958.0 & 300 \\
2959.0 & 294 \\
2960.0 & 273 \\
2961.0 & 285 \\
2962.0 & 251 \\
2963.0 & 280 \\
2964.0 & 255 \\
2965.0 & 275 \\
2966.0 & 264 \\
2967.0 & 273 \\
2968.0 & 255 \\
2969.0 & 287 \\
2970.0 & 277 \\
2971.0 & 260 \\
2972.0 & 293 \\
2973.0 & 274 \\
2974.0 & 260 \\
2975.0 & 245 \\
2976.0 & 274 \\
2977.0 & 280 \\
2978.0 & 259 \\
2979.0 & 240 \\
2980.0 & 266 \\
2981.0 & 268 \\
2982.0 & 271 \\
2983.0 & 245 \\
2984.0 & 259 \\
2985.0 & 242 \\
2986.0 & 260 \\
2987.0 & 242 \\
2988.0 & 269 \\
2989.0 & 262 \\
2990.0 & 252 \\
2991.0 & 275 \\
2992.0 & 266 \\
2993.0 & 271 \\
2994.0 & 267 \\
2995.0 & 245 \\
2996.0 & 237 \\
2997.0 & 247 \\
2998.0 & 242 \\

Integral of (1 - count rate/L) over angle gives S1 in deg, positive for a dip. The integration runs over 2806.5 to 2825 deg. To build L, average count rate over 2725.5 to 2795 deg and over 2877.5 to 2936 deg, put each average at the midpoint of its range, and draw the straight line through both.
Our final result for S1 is 3.2 deg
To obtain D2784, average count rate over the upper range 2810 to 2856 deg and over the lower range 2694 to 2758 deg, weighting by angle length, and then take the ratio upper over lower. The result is 0.65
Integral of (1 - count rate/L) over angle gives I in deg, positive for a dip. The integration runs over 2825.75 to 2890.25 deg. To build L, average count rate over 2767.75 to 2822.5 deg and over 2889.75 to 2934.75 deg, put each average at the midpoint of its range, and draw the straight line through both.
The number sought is 8.1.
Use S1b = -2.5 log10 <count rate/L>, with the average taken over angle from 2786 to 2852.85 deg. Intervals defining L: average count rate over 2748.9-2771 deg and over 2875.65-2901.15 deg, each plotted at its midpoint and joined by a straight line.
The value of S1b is 0.376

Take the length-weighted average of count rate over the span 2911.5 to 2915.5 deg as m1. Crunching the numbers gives 236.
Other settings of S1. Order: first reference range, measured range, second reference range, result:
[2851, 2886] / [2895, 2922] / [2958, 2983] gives 1.5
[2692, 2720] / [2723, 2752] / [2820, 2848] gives -2.9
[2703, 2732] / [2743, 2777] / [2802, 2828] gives -2.6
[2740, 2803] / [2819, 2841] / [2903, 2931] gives 8.9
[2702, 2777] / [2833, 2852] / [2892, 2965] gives 8.2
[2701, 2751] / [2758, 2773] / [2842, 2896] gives -0.4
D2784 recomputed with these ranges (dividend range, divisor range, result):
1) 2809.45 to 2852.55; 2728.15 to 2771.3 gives 0.64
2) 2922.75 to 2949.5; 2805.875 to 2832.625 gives 1.25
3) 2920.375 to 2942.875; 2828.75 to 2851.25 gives 1.73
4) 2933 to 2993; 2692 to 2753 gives 0.90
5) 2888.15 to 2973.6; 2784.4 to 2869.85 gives 1.19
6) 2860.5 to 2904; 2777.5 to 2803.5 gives 1.12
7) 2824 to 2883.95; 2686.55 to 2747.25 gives 0.77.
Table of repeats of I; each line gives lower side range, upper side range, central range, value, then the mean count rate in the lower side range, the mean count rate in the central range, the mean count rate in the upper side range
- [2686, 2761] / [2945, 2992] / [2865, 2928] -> -1.6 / 295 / 282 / 266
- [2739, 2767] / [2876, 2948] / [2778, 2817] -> 3.6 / 294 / 262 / 276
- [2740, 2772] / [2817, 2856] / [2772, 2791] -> -1.0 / 296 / 272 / 181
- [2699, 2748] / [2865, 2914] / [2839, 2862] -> 5.8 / 298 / 214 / 283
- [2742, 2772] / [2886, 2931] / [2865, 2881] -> -0.6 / 297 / 291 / 275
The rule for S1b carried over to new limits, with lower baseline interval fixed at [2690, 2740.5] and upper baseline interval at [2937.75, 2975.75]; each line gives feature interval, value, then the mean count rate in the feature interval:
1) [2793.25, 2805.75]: 0.08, 266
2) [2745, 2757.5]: -0.02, 298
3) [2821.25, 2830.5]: 0.48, 181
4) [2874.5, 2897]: -0.11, 305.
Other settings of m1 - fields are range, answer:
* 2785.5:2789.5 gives 260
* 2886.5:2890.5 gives 299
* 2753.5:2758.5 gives 299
